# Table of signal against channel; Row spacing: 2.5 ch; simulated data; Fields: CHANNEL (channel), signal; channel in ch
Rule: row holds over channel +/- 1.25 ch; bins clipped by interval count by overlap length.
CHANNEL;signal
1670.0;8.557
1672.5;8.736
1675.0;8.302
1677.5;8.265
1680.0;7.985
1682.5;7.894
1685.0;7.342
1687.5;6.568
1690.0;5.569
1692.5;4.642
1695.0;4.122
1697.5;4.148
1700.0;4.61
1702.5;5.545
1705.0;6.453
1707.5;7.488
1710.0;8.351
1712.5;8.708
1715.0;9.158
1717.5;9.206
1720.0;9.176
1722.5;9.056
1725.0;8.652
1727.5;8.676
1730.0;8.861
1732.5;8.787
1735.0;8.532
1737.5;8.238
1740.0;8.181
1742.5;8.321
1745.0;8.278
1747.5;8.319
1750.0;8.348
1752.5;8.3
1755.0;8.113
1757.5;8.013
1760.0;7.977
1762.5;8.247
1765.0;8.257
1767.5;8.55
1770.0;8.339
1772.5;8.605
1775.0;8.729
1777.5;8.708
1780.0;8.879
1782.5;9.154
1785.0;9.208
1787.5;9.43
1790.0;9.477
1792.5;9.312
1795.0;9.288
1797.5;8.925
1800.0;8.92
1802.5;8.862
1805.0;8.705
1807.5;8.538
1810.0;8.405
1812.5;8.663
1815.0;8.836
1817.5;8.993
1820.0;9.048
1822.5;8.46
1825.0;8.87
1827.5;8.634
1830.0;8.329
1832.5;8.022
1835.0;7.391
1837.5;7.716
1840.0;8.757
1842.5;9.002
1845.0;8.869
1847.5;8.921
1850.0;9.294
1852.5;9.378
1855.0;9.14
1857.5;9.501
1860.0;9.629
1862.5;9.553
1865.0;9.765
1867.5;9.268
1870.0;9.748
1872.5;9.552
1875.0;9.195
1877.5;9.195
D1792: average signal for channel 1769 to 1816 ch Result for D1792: 8.9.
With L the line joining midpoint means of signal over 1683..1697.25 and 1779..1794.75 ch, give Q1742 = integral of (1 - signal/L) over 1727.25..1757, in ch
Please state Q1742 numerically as -3.2 ch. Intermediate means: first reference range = 5.66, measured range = 8.39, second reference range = 9.25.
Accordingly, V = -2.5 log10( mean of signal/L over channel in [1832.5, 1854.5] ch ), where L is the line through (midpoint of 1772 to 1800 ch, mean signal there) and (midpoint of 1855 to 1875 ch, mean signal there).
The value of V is 0.09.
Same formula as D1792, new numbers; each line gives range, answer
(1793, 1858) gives 8.75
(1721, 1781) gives 8.46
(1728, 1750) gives 8.44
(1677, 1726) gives 7.12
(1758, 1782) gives 8.48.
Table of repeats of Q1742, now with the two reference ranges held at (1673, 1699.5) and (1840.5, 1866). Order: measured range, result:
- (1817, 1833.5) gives 0.4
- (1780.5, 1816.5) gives -2.7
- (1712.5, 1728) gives -4.2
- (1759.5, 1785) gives -2.1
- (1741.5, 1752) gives -1.1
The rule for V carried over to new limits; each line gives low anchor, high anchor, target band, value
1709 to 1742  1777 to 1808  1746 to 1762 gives 0.09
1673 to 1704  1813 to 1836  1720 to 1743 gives -0.23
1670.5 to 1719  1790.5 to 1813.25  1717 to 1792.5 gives -0.07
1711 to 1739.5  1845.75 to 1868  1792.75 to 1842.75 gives 0.07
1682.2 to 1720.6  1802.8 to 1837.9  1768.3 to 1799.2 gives -0.13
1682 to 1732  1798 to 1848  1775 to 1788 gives -0.12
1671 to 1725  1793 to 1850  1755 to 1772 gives -0.03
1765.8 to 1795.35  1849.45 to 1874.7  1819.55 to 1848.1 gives 0.10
